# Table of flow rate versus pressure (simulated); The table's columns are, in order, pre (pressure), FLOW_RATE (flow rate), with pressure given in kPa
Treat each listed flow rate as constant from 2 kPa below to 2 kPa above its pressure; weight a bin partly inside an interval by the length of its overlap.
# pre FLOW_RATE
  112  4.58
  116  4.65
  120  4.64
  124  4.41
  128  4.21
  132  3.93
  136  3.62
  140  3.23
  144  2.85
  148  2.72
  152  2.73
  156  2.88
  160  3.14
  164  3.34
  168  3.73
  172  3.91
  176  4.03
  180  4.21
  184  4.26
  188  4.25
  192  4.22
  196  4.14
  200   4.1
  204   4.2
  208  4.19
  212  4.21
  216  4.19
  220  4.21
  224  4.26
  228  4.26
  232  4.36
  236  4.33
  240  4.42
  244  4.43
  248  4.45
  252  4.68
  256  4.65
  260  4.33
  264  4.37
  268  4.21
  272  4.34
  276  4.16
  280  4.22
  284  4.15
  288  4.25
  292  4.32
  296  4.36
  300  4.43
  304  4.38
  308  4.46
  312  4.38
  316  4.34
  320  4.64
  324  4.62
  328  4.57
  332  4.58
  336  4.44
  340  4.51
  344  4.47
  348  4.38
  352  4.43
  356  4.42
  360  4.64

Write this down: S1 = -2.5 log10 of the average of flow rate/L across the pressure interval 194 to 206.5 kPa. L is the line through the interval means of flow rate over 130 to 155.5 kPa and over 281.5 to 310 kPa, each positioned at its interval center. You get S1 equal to -0.15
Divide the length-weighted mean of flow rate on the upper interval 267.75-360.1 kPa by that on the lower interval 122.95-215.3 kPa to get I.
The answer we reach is 1.17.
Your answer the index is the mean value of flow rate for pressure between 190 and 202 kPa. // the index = 4.15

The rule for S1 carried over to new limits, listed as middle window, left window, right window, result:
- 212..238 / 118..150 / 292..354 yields -0.051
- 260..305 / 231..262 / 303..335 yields 0.047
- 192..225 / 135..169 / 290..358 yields -0.180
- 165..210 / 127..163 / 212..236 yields -0.087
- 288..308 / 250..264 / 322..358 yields 0.034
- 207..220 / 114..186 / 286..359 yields -0.061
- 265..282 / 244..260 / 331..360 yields 0.070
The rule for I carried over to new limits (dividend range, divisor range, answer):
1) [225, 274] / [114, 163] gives 1.23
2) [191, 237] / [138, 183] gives 1.25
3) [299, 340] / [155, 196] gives 1.17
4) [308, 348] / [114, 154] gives 1.22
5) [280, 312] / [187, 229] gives 1.03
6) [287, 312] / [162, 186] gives 1.12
